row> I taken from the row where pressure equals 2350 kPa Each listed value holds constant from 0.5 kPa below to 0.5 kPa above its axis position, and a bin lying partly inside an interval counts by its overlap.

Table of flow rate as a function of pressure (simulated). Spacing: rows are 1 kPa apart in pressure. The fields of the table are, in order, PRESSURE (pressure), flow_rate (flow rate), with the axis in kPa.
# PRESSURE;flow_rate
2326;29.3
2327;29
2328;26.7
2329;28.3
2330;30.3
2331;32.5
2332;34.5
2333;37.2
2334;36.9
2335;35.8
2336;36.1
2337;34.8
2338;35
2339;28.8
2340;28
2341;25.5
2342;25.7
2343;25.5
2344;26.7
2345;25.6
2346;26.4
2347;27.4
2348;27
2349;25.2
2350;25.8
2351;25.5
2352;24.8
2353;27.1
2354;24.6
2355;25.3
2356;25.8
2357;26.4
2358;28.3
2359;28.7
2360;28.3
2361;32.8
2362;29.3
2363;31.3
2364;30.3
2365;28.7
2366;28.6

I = 25.8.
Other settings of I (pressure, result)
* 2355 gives 25.3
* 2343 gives 25.5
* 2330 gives 30.3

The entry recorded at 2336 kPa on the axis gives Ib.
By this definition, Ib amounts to 36.1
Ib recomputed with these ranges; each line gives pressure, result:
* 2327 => 29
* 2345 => 25.6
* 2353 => 27.1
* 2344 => 26.7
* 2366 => 28.6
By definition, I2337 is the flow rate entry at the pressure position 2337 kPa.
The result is 34.8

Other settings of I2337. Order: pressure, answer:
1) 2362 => 29.3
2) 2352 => 24.8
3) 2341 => 25.5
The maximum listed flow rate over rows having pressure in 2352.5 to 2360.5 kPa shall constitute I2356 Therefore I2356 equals 28.7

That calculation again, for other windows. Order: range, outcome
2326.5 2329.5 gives 29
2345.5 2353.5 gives 27.4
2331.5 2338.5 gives 37.2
